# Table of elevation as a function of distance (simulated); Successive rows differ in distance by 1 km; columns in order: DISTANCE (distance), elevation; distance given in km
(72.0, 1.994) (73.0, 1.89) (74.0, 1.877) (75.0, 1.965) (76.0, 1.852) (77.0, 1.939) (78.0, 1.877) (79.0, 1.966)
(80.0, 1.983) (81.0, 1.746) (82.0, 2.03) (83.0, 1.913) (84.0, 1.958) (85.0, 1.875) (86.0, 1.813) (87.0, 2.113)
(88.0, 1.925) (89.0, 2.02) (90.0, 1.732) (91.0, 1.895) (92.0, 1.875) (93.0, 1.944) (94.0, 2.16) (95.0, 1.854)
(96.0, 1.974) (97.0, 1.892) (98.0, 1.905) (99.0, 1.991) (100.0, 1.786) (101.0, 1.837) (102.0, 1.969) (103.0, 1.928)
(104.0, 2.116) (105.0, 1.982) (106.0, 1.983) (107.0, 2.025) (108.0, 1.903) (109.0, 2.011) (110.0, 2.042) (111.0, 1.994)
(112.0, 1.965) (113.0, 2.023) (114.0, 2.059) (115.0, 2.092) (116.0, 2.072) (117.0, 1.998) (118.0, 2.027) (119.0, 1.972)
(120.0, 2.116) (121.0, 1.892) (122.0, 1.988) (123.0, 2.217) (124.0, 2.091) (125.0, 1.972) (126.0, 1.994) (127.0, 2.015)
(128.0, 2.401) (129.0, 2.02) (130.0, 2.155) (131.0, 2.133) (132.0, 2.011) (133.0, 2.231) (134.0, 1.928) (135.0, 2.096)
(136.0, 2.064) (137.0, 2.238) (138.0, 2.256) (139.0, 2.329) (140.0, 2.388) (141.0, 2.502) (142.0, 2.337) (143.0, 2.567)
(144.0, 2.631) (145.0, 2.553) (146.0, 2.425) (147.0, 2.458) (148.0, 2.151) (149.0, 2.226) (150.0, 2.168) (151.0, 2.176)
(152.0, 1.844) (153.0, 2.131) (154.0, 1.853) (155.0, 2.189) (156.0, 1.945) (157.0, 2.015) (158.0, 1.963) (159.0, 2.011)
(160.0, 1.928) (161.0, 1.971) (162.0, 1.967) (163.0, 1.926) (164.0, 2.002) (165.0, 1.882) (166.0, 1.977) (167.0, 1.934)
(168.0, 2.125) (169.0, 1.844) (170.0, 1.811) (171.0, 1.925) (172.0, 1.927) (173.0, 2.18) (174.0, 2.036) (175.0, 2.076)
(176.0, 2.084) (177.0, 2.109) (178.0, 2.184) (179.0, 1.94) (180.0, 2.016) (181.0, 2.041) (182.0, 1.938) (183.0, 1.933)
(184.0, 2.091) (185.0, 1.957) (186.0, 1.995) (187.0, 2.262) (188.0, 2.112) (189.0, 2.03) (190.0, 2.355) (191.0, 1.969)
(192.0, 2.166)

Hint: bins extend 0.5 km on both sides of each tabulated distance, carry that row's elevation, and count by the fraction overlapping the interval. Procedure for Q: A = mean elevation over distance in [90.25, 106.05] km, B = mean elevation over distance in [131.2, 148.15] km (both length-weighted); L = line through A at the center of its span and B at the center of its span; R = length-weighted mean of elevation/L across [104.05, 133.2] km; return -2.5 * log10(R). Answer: 0.04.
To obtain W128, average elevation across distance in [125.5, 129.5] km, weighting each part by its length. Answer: 2.11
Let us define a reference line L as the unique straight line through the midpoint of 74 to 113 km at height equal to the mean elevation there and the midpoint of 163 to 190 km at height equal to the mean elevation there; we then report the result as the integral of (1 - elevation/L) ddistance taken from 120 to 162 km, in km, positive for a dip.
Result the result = -3.6 km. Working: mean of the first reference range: 1.94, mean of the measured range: 2.15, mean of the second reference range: 2.02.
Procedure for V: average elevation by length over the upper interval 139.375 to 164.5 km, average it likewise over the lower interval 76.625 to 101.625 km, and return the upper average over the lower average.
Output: 1.1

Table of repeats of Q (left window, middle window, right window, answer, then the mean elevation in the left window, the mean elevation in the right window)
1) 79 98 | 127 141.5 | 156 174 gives -0.13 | 1.93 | 1.97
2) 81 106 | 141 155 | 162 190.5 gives -0.14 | 1.93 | 2.02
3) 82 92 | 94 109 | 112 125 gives 0.01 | 1.92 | 2.04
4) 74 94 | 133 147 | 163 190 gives -0.18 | 1.92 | 2.02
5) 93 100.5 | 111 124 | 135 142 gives 0.04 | 1.94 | 2.28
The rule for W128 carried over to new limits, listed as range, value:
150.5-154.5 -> 2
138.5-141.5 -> 2.41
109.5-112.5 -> 2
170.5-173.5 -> 2.01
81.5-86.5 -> 1.92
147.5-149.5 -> 2.19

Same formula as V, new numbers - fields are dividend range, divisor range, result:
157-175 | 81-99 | 1.02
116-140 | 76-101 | 1.09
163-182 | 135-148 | 0.84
